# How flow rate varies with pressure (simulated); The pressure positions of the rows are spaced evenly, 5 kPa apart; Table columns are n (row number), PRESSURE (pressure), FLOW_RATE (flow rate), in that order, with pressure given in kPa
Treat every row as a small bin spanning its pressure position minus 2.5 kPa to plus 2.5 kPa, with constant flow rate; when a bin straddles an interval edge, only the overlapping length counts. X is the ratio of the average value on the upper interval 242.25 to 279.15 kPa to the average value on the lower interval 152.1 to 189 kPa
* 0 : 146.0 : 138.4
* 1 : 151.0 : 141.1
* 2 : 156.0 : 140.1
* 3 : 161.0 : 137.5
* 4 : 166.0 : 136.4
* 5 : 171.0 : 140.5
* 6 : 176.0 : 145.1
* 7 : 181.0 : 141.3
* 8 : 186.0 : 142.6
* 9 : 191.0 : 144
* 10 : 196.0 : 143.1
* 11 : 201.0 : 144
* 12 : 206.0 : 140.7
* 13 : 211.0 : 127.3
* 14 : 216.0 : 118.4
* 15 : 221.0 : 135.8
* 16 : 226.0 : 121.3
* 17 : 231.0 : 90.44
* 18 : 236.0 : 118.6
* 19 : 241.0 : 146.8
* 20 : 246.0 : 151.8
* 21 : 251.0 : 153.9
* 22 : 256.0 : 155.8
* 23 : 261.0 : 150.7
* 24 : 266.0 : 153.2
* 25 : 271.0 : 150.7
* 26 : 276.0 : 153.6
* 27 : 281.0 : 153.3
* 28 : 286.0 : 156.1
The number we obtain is 1.09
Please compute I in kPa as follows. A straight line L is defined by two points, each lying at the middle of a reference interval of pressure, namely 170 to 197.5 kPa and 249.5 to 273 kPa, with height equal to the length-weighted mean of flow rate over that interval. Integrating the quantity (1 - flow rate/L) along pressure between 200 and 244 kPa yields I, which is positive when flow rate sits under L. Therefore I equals 6.3 kPa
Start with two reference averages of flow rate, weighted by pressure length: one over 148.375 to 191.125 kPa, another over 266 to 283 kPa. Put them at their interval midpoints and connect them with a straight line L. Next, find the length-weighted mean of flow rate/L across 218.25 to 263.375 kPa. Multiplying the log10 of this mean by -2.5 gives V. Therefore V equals 0.099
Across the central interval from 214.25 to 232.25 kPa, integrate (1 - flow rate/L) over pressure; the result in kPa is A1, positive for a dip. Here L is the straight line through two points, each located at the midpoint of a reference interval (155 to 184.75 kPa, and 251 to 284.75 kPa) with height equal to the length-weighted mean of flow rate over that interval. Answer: 3.5 kPa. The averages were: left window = 140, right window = 153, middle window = 118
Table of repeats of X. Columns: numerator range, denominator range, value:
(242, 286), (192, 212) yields 1.09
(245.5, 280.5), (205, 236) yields 1.26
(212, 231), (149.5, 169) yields 0.87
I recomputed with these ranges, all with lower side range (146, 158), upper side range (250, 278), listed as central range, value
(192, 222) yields 2.3 kPa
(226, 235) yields 2.7 kPa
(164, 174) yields 0.2 kPa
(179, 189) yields 0.1 kPa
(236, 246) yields 0.6 kPa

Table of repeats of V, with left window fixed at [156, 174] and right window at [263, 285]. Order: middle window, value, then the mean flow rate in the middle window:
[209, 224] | 0.15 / 127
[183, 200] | -0.01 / 143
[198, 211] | 0.03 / 139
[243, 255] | -0.02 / 153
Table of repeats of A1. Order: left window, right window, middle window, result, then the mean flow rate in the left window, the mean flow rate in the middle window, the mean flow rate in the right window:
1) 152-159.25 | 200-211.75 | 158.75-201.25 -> -0.76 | 140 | 142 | 138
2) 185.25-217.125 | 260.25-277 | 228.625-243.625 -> 2.70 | 138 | 119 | 152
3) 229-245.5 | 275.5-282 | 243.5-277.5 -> -3.12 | 123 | 153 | 153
